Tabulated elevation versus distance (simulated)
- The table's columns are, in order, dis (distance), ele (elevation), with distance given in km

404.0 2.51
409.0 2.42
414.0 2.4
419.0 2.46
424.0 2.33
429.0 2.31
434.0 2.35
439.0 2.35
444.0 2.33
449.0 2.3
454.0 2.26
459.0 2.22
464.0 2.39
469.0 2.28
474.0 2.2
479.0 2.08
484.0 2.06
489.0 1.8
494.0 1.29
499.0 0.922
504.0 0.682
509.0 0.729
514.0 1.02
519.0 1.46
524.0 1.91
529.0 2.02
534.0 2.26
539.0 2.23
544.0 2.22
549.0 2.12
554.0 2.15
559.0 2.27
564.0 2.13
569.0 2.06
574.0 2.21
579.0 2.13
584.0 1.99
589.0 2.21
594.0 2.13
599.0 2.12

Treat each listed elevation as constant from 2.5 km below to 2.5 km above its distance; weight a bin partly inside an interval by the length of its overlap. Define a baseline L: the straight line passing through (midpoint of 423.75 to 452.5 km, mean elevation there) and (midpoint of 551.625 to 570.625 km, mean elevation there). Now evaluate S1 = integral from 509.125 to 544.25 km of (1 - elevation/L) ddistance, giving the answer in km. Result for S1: 6.79 km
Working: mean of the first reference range 2.33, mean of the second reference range 2.16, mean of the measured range 1.77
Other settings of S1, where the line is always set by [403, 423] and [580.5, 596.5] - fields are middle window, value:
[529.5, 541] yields 0.0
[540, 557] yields 0.1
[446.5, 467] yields 0.5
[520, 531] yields 1.6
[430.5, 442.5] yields 0.2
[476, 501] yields 7.0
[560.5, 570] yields 0.2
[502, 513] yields 7.4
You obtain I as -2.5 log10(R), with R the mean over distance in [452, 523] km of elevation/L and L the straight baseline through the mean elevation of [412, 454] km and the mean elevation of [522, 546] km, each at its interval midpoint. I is 0.32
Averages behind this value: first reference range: 2.35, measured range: 1.67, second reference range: 2.13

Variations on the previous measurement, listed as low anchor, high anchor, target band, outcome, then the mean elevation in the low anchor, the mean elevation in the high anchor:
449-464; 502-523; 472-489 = -0.18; 2.27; 1.05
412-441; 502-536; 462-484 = -0.17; 2.37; 1.44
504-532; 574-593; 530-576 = -0.23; 1.38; 2.12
